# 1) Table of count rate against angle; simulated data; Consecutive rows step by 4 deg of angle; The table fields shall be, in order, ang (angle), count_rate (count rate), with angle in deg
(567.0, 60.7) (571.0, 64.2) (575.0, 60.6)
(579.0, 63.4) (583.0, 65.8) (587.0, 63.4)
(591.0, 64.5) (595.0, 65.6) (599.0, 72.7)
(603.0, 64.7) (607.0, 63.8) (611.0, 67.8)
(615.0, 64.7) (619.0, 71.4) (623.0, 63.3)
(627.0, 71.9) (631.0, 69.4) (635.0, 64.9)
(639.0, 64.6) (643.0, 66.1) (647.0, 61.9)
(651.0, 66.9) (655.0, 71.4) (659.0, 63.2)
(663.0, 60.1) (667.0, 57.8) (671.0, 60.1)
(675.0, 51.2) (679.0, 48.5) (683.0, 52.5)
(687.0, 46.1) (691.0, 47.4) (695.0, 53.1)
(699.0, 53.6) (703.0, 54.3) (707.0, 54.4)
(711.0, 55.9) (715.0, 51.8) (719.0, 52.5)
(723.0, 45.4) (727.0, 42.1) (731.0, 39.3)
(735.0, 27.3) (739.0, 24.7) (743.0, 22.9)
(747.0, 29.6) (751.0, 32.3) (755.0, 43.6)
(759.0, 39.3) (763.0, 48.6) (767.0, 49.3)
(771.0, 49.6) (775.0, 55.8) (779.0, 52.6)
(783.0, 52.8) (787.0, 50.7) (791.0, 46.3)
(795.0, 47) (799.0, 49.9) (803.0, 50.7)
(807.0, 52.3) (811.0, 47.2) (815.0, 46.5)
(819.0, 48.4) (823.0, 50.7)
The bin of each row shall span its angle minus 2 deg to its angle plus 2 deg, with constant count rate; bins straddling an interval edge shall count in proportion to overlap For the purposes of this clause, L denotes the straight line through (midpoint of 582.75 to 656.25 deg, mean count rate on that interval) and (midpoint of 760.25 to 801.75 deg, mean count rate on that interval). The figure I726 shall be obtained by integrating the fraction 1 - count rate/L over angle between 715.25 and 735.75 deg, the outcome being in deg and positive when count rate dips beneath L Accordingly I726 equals 4.7 deg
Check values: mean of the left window 66.5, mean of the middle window 43.1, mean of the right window 50.1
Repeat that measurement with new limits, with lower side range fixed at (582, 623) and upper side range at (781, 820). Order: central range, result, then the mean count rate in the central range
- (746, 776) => 5.1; 43.6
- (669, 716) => 4.9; 52.4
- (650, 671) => -0.7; 63.4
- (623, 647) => -1.2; 66.6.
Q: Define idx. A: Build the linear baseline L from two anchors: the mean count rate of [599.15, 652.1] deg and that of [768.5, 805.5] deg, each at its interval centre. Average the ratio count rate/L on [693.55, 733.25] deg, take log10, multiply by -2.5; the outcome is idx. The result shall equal 0.16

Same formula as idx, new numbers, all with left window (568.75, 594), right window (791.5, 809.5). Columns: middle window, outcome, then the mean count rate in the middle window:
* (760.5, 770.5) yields 0.07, 48.6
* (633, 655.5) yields -0.10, 65.6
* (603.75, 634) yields -0.10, 67.3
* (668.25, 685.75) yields 0.09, 53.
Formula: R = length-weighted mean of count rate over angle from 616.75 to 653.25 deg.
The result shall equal 66.7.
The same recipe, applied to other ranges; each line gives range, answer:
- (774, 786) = 53.3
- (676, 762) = 43.8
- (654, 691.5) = 55.8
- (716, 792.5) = 42.5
